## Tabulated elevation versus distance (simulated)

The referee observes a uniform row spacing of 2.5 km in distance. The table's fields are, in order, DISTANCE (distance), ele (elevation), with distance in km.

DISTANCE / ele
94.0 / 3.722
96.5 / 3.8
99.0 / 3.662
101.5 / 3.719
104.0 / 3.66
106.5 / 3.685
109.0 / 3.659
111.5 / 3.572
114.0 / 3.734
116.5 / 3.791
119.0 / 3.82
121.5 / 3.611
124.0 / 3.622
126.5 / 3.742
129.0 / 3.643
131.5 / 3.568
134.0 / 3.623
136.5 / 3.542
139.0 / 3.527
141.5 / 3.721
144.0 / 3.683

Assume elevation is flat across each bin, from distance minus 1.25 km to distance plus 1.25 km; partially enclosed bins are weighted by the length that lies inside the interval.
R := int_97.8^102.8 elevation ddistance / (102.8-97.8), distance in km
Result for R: 3.69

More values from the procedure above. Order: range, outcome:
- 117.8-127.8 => 3.7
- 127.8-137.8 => 3.59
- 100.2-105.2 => 3.69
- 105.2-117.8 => 3.69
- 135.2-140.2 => 3.54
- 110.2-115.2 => 3.65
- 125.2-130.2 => 3.69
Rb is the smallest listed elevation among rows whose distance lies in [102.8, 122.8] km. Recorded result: 3.572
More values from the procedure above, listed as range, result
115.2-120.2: 3.791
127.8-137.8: 3.542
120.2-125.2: 3.611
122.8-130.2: 3.622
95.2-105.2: 3.66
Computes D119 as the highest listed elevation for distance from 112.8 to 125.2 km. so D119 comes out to 3.82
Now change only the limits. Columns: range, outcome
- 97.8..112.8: 3.719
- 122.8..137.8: 3.742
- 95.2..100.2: 3.8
